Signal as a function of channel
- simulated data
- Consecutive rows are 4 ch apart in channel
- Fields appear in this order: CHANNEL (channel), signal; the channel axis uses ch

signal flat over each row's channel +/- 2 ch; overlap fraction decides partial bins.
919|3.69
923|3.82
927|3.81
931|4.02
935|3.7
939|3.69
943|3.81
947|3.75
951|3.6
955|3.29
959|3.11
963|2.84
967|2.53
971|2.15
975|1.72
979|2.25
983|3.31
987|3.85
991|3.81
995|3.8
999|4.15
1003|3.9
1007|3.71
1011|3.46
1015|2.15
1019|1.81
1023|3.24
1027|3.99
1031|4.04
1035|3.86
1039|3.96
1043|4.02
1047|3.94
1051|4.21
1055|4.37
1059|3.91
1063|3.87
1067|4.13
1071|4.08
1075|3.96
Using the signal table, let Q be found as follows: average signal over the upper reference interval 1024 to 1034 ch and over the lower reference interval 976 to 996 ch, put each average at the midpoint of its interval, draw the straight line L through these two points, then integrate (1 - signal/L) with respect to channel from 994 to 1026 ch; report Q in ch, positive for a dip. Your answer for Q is 2.99 ch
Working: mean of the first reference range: 3.3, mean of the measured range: 3.28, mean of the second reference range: 3.92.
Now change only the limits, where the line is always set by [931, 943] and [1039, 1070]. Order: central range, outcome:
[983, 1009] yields 0.58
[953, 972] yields 5.02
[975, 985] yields 3.37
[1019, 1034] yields 1.83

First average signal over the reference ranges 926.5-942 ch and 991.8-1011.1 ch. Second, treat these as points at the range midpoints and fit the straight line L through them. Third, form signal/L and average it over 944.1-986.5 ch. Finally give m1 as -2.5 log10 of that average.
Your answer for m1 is 0.30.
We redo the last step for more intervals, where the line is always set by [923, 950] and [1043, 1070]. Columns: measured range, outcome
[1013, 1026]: 0.497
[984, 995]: 0.039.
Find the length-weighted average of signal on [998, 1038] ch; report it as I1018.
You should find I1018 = 3.43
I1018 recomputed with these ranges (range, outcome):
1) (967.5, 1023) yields 3.07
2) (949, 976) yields 2.79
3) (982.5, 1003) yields 3.83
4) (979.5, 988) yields 3.31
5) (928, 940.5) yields 3.81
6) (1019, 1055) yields 3.82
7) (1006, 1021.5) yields 2.74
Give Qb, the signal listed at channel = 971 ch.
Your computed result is 2.15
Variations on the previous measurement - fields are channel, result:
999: 4.15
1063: 3.87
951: 3.6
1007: 3.71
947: 3.75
